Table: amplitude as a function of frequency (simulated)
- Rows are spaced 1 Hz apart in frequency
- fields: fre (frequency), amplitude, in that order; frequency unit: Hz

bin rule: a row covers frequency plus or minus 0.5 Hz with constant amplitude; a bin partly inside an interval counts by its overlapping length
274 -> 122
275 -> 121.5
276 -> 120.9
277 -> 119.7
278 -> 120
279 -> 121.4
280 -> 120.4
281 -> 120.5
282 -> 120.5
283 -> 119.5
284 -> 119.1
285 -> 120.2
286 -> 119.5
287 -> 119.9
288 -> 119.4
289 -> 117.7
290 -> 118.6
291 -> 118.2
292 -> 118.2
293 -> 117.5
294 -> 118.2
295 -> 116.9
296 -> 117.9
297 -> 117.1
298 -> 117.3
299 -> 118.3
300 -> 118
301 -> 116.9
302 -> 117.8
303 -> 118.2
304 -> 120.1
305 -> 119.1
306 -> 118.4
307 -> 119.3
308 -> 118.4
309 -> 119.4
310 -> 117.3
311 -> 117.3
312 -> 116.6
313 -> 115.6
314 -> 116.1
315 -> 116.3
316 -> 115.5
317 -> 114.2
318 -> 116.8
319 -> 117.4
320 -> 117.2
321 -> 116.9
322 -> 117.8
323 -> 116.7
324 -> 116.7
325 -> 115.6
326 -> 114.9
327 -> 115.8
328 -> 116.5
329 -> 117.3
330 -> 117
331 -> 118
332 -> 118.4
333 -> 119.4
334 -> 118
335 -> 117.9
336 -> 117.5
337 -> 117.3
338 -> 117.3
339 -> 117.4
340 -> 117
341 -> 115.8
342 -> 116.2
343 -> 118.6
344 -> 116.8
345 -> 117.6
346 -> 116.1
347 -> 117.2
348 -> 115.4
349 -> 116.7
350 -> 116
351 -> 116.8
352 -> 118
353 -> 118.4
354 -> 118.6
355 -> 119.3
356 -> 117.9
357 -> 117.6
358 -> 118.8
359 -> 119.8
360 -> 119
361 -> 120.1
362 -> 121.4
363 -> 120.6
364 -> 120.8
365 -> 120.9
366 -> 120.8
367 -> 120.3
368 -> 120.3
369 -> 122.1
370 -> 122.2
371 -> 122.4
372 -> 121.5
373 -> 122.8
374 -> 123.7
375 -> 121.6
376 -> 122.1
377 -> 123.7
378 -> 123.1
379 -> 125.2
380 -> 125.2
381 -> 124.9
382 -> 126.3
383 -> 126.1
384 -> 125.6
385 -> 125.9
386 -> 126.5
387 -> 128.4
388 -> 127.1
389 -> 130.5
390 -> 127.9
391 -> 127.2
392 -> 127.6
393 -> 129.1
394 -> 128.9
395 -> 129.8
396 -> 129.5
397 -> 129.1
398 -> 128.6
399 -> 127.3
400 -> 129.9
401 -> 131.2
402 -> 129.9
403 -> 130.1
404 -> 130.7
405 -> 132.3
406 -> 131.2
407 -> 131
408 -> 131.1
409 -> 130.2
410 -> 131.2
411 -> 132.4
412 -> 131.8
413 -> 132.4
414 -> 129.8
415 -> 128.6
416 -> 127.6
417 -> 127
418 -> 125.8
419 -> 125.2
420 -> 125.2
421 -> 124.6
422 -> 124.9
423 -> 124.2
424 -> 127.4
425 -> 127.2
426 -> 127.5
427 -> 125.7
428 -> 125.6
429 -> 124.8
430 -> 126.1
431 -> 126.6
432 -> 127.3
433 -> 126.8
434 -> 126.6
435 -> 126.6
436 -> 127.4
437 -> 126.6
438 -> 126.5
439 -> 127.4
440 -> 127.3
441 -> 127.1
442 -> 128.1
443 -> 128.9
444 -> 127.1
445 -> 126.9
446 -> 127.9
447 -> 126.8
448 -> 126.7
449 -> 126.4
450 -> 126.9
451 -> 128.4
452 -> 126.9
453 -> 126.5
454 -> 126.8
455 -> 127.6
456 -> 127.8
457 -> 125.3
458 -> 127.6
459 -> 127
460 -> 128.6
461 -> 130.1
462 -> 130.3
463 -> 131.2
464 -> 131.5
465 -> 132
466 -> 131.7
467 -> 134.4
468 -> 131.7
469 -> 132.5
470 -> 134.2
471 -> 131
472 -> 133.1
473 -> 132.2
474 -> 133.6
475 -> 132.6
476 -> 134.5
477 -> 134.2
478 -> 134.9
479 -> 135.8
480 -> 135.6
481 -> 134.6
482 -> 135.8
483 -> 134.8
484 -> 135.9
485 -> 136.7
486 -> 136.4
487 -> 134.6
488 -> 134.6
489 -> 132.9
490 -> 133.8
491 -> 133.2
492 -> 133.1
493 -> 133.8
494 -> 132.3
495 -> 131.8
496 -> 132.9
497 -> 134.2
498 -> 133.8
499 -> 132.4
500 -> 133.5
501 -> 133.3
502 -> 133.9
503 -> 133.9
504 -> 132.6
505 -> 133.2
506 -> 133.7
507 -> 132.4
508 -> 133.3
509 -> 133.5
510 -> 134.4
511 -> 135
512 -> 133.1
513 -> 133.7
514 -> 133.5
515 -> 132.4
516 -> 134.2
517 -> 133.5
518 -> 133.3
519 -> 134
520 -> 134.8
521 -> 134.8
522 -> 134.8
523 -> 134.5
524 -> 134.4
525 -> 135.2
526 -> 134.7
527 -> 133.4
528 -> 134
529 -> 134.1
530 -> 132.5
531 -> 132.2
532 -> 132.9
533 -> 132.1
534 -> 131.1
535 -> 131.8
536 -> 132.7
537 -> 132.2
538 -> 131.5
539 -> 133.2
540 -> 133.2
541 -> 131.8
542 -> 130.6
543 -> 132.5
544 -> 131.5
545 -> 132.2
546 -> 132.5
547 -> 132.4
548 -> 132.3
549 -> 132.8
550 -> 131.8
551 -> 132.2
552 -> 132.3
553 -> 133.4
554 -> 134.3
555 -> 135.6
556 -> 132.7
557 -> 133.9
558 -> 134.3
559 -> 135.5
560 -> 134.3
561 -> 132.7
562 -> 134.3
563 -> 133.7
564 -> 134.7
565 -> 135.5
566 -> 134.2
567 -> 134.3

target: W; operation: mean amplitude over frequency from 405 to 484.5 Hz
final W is 129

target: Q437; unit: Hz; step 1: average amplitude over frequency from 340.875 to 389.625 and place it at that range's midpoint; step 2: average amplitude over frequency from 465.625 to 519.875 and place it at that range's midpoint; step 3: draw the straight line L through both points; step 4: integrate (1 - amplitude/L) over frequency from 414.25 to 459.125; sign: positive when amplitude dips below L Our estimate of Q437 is 0.5 Hz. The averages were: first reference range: 121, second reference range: 134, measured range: 127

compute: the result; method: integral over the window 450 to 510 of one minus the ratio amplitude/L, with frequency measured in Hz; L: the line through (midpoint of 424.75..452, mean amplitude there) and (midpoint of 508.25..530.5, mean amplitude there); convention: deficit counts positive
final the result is -0.8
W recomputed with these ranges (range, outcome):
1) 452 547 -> 133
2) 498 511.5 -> 133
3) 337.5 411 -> 123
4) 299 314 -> 118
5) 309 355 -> 117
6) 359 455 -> 126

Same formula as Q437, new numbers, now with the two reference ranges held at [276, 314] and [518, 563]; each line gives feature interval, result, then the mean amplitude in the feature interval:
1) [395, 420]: -0.9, 130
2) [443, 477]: -0.3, 130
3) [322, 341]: 0.6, 117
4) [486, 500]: -0.3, 133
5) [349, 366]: 0.5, 119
